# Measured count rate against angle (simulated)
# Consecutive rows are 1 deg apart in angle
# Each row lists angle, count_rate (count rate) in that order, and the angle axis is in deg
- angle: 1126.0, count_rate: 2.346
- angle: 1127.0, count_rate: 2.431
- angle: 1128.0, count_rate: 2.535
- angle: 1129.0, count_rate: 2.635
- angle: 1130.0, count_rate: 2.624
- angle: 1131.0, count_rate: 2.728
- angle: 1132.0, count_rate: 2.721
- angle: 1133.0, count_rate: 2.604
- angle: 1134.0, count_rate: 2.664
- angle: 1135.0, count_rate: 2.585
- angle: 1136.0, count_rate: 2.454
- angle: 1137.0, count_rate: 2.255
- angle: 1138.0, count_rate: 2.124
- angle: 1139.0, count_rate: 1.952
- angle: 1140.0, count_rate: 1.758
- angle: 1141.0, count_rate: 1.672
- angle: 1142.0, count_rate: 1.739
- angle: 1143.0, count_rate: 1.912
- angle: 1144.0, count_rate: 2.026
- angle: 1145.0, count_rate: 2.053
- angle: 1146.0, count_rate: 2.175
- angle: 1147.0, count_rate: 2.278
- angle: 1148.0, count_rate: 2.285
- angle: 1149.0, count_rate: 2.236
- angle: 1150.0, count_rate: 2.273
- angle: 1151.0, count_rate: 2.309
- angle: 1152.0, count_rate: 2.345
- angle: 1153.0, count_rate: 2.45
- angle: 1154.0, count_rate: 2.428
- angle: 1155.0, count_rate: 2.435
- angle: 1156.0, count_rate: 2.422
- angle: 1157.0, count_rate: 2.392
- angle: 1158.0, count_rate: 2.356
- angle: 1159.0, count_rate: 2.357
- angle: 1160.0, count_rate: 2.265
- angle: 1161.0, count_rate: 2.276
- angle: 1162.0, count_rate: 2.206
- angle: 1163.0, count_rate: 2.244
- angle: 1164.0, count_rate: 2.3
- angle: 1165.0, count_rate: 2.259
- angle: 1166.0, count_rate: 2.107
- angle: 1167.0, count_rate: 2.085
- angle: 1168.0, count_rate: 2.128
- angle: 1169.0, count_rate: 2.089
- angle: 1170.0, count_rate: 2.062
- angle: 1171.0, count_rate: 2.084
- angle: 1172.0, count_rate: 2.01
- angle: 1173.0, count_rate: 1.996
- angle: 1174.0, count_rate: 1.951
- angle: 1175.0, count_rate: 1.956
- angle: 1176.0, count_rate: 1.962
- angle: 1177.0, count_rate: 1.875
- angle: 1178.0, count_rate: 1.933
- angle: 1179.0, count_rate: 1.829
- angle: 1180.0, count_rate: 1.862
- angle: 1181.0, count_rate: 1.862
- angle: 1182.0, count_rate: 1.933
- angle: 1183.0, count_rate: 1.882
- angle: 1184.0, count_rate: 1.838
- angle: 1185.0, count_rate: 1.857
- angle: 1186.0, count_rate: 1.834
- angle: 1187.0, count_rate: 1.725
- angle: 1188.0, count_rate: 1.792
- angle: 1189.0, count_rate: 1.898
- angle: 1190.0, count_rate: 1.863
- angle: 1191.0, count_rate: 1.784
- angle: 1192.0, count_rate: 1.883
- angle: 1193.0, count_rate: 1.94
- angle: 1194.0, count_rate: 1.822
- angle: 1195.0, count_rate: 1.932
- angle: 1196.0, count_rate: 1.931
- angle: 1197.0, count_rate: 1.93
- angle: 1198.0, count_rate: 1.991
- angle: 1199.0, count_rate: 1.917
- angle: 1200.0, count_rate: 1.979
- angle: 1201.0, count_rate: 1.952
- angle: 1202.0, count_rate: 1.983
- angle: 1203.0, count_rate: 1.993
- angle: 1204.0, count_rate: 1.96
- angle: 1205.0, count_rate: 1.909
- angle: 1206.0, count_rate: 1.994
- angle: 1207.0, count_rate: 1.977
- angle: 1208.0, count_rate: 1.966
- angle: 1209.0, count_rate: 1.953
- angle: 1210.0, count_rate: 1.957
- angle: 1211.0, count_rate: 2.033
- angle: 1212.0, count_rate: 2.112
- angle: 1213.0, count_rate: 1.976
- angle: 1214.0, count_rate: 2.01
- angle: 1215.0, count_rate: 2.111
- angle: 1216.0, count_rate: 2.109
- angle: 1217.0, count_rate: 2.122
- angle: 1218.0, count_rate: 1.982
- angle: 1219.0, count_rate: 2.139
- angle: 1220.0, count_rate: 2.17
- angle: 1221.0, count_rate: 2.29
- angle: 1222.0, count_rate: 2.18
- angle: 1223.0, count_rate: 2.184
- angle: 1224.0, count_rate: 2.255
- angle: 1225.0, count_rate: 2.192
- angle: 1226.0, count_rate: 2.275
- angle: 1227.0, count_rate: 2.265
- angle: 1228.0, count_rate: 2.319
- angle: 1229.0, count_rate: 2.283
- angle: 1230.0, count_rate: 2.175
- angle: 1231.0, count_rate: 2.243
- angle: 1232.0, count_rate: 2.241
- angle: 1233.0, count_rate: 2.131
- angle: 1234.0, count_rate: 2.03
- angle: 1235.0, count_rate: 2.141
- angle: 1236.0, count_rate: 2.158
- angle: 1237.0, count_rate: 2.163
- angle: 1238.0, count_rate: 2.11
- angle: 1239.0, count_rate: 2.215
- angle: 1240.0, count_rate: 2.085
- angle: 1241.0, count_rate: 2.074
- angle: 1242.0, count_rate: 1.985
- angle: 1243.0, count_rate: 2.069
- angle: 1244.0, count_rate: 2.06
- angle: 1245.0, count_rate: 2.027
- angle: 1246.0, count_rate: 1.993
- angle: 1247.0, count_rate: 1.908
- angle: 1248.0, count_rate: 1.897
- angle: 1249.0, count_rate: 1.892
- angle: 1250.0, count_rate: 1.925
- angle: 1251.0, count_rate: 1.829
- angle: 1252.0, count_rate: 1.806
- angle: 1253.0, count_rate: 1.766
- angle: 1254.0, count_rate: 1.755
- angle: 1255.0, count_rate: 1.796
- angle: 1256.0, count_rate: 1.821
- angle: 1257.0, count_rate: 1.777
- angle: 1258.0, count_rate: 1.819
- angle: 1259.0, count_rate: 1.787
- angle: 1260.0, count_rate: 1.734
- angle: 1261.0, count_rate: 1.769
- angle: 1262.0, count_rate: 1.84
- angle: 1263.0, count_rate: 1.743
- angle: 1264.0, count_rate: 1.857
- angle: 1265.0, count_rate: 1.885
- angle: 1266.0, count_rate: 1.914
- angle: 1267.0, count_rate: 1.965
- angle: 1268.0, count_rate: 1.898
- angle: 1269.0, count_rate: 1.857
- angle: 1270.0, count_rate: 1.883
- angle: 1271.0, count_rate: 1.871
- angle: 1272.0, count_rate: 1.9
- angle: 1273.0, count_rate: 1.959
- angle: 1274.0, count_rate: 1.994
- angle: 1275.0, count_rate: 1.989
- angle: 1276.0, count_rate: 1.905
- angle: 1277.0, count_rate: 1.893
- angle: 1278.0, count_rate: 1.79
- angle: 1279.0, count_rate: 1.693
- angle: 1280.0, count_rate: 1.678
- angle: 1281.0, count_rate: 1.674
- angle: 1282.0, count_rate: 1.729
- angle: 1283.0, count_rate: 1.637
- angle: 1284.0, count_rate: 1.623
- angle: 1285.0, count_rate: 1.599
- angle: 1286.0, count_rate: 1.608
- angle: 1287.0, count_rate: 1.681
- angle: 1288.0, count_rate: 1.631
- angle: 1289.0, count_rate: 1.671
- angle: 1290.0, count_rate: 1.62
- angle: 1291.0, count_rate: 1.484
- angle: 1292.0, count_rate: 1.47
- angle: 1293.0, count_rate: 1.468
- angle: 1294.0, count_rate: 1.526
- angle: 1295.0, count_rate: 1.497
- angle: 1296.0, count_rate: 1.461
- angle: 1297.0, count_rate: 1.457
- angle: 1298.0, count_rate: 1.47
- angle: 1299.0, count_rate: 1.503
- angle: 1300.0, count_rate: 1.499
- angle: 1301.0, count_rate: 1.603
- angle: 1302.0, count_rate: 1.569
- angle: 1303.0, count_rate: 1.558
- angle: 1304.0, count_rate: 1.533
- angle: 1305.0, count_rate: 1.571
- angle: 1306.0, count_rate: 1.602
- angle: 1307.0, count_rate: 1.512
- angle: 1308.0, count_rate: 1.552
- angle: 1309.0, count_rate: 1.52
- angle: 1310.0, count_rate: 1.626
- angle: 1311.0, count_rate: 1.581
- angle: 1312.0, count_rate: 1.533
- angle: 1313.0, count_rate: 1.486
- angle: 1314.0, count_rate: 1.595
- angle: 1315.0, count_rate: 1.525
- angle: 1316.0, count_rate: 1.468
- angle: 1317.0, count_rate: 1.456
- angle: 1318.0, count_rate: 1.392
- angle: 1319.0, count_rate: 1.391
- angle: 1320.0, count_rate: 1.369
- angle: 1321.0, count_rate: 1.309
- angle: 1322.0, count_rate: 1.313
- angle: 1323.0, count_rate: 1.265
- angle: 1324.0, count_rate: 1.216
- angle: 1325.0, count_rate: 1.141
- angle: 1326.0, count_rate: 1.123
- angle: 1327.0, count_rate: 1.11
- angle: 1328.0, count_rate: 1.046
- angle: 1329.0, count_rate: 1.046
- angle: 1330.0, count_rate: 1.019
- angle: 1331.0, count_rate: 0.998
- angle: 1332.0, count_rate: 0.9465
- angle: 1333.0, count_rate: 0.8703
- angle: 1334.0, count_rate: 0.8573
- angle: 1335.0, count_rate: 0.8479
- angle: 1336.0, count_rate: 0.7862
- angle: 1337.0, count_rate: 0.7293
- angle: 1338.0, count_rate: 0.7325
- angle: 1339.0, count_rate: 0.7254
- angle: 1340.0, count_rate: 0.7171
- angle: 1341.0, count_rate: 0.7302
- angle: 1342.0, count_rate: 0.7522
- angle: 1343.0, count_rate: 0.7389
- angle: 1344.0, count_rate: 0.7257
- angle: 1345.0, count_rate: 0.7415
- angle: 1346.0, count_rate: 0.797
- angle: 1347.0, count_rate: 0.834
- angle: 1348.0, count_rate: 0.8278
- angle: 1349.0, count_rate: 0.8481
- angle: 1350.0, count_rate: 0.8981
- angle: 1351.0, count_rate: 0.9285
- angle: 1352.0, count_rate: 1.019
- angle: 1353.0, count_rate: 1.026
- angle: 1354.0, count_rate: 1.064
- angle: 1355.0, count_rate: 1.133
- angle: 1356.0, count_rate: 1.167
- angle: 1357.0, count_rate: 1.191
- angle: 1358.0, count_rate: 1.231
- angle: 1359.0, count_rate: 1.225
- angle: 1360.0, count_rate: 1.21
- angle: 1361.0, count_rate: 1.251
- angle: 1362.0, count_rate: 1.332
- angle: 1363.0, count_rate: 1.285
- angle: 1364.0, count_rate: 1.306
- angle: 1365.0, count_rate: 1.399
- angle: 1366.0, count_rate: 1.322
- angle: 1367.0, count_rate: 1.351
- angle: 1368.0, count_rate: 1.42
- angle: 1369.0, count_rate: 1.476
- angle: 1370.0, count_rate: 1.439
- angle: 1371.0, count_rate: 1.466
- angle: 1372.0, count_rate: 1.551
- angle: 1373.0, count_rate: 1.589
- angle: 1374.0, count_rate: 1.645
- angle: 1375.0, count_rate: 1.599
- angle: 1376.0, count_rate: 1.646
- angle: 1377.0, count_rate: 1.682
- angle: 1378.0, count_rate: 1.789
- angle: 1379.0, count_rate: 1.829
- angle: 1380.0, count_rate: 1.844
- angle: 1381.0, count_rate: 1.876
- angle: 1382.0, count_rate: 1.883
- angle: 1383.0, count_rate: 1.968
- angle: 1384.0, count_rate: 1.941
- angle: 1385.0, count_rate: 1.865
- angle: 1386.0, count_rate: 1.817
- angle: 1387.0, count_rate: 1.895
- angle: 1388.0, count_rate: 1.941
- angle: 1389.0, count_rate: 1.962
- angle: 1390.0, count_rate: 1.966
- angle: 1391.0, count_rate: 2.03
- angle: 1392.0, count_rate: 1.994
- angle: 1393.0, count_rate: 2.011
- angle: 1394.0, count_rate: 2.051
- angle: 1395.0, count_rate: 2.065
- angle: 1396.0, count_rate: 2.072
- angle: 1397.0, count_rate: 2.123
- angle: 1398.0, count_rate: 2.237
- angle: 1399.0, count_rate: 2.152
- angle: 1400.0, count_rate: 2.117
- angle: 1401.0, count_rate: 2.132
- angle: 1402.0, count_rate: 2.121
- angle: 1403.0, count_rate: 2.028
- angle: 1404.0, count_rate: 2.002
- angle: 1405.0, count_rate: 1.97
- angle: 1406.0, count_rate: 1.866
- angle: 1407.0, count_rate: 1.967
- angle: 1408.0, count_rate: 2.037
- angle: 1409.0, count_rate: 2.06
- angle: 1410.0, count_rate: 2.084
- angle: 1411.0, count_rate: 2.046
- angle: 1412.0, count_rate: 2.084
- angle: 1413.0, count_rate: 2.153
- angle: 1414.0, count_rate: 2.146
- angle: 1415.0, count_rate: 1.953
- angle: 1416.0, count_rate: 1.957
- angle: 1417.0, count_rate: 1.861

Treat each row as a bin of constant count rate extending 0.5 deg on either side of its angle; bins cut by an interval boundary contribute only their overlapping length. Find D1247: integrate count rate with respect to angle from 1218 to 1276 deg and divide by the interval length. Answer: 2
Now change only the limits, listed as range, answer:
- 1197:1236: 2.09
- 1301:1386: 1.28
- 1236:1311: 1.77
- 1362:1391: 1.67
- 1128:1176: 2.24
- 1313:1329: 1.31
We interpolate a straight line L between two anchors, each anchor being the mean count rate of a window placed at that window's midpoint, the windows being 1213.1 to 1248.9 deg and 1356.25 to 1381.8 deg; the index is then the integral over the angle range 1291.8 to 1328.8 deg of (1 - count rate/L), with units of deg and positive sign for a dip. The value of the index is 6.74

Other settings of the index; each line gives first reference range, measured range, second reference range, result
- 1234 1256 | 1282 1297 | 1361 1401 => 2.7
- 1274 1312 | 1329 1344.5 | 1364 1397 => 8.0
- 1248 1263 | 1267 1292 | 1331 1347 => -4.0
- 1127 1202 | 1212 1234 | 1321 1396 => -3.4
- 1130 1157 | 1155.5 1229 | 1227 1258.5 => 3.6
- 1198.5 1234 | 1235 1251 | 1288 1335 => -1.2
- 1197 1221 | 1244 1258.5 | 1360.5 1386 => 0.3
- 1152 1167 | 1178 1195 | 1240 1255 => 2.6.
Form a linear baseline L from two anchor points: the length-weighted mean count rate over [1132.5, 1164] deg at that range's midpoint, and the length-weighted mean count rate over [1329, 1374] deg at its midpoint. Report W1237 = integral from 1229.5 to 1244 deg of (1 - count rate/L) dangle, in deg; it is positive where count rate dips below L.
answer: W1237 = -3.3 deg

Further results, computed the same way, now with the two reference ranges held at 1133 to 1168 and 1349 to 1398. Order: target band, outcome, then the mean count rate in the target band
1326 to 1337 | 4.86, 0.95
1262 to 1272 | 0.08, 1.87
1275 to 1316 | 4.83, 1.59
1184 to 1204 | 1.97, 1.9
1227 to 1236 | -0.92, 2.2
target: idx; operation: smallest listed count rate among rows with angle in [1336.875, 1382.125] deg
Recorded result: 0.7171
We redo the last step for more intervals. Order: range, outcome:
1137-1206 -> 1.672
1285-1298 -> 1.457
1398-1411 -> 1.866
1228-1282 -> 1.674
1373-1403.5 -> 1.589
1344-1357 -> 0.7257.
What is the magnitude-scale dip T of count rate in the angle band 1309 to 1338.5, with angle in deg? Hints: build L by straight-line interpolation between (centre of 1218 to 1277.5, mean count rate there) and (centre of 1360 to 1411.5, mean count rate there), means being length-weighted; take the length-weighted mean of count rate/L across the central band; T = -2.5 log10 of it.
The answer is 0.49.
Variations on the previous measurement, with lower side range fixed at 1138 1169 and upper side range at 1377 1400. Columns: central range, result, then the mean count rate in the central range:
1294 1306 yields 0.322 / 1.52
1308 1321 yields 0.339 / 1.49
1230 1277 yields 0.079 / 1.95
